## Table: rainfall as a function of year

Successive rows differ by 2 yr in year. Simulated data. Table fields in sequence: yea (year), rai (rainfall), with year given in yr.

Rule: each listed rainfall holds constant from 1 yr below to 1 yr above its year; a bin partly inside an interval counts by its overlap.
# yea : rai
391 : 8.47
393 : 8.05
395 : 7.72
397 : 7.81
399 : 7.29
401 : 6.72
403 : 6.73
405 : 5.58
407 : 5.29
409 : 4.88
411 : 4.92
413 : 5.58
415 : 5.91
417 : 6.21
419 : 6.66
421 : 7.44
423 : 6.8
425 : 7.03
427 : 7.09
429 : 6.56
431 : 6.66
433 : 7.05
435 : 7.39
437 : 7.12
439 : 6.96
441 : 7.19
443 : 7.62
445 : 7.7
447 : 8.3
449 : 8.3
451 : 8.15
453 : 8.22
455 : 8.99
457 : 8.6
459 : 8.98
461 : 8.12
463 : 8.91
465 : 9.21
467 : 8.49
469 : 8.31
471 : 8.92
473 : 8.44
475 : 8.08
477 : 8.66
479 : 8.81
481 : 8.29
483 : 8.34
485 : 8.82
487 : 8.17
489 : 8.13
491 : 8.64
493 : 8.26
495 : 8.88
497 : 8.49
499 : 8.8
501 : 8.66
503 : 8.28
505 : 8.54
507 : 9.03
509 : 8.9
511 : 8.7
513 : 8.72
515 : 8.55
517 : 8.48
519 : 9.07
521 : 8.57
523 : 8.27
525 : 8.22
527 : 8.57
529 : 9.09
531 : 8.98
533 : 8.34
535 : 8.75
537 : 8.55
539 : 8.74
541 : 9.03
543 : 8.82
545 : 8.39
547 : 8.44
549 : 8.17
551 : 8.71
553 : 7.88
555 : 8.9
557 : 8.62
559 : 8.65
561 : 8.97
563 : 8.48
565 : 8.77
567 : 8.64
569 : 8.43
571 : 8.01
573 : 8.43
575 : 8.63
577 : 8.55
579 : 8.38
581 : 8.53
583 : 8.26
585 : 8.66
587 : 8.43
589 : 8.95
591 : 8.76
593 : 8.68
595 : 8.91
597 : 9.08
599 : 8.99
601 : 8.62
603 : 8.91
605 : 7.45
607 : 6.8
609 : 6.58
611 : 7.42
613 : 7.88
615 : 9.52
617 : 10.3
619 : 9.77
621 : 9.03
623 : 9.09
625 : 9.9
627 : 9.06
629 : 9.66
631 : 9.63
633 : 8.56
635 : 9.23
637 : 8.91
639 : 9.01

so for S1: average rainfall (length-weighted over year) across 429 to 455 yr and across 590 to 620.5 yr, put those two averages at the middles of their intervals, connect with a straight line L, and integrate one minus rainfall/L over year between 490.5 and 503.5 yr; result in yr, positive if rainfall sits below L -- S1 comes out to -1.1 yr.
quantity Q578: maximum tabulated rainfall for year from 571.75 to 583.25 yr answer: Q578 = 8.63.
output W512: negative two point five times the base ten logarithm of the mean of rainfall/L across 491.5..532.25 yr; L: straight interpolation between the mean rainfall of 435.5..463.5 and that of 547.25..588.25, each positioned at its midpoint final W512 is -0.05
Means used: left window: 8.06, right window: 8.51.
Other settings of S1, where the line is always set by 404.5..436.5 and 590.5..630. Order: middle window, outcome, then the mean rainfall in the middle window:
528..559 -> -2.9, 8.63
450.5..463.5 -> -3.4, 8.57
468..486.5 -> -3.8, 8.51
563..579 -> -0.5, 8.49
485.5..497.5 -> -2.0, 8.44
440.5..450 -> -1.7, 7.86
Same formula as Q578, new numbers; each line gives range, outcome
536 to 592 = 9.03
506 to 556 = 9.09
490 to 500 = 8.88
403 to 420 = 6.73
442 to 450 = 8.3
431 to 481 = 9.21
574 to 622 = 10.3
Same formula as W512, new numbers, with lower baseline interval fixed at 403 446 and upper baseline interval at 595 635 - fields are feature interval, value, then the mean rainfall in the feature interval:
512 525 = -0.125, 8.58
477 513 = -0.164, 8.58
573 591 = -0.022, 8.55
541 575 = -0.057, 8.54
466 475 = -0.195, 8.49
